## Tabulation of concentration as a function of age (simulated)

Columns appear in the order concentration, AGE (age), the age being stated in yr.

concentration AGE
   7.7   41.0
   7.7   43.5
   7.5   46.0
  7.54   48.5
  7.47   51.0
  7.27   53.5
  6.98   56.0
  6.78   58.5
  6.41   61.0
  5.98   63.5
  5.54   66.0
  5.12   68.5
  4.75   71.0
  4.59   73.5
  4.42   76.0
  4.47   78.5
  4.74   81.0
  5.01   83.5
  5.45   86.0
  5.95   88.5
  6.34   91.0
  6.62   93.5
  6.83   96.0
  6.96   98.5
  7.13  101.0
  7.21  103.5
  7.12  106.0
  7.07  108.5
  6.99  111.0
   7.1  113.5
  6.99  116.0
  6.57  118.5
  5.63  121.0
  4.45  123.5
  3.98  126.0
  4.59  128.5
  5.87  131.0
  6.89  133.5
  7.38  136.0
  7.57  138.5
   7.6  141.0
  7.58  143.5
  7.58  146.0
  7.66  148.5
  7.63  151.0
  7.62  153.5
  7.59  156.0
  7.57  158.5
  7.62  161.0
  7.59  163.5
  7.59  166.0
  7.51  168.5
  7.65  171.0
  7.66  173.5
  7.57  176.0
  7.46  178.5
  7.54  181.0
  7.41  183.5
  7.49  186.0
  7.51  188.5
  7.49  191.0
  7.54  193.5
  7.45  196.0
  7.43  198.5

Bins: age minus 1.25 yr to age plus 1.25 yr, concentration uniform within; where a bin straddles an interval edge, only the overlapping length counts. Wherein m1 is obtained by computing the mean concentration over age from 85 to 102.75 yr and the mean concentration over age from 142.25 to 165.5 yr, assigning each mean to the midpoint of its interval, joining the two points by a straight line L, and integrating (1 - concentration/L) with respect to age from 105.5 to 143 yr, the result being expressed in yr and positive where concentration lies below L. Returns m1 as 3.5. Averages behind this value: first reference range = 6.5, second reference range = 7.6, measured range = 6.4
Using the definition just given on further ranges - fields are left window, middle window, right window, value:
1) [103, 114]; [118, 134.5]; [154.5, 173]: 4.3 yr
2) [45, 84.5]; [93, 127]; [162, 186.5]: 0.4 yr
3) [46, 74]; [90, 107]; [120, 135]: -3.5 yr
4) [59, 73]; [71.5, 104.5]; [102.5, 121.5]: 2.3 yr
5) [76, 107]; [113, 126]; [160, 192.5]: 1.3 yr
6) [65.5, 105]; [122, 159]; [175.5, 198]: -0.2 yr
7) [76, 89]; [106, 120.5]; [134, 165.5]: -1.7 yr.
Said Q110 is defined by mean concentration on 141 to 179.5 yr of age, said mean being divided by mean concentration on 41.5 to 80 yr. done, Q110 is 1.23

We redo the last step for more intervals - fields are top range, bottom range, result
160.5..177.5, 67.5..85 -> 1.60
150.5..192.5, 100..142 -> 1.17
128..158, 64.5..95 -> 1.37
